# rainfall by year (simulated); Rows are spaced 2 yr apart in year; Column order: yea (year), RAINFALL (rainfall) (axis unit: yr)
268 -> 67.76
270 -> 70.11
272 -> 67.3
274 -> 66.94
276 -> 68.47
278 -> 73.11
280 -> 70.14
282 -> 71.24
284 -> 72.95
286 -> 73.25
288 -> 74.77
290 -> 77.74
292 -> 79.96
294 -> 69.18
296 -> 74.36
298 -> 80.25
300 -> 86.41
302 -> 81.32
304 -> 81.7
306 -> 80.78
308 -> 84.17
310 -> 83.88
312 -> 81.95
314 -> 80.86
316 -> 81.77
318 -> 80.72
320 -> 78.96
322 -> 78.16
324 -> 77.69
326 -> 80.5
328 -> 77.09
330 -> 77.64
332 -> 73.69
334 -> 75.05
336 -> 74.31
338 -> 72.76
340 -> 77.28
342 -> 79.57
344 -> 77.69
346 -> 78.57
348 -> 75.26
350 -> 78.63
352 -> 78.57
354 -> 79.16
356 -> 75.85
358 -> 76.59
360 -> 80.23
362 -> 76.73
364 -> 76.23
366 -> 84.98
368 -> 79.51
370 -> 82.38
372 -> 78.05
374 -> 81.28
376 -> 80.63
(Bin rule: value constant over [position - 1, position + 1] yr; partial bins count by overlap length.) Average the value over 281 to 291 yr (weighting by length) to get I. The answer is 74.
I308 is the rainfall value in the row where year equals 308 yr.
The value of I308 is 84.17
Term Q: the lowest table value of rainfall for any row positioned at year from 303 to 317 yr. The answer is 80.78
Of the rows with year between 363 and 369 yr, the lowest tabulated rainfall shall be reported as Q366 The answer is 76.23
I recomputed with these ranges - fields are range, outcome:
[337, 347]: 77.2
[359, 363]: 78.5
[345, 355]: 78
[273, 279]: 69.5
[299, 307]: 82.6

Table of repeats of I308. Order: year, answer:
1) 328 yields 77.09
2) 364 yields 76.23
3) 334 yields 75.05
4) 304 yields 81.7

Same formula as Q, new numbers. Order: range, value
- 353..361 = 75.85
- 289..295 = 69.18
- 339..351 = 75.26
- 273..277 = 66.94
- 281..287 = 71.24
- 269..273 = 67.3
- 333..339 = 72.76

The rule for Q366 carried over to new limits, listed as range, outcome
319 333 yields 73.69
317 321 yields 78.96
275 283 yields 68.47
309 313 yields 81.95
